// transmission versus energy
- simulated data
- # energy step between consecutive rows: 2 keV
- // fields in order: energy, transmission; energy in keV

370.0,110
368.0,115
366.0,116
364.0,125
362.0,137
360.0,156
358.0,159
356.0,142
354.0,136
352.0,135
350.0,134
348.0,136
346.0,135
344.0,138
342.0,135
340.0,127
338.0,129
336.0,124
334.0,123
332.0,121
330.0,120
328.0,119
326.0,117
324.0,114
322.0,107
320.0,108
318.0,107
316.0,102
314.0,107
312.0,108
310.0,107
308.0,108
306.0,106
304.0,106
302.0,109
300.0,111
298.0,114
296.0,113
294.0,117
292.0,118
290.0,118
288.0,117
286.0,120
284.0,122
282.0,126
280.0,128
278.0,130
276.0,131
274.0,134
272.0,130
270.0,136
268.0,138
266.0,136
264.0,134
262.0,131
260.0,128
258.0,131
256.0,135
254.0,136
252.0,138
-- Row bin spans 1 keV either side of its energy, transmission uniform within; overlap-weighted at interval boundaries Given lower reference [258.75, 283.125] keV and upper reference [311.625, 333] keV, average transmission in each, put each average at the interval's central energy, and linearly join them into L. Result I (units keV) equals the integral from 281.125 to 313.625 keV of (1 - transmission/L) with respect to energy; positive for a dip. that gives 2.2 keV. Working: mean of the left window 132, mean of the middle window 114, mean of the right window 112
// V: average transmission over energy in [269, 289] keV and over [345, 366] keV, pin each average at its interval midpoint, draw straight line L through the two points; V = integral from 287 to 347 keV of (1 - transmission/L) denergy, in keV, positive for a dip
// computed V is 7.6 keV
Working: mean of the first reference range 127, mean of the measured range 116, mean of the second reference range 138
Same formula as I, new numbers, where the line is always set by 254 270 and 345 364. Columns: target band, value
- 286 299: 1.9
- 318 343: 3.4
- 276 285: 0.5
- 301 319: 4.0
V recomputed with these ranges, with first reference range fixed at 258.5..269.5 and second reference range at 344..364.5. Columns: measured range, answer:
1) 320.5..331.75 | 1.8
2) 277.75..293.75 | 1.6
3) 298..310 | 2.4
